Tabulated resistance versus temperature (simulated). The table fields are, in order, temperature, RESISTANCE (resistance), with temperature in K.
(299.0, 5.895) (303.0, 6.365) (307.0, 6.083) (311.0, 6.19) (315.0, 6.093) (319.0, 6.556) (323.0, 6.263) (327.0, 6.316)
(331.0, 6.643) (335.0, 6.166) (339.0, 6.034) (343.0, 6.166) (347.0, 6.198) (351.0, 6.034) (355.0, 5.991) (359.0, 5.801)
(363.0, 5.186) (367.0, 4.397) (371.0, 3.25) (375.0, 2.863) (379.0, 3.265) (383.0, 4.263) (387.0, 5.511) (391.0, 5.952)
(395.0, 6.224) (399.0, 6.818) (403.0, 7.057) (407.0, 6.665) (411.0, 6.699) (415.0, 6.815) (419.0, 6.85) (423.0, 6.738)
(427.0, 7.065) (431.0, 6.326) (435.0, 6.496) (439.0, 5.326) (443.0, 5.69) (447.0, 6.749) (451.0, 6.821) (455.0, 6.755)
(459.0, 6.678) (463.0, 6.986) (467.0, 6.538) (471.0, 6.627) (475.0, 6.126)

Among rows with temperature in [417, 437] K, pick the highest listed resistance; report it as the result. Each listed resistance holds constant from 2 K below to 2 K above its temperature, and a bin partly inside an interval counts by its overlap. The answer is 7.065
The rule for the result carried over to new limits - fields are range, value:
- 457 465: 6.986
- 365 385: 4.397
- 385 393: 5.952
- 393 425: 7.057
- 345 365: 6.198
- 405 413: 6.699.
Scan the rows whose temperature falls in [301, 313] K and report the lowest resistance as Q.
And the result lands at 6.083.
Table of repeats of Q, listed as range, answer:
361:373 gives 3.25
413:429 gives 6.738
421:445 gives 5.326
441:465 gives 5.69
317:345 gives 6.034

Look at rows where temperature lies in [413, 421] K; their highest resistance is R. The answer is 6.85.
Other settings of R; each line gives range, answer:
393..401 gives 6.818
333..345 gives 6.166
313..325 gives 6.556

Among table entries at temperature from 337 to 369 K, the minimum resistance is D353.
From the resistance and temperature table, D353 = 4.397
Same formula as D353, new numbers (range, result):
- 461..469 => 6.538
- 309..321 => 6.093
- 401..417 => 6.665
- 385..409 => 5.511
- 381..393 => 4.263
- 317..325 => 6.263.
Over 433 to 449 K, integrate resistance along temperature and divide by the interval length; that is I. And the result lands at 6.07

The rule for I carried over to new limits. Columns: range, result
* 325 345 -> 6.26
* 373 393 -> 4.37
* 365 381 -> 3.44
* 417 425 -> 6.79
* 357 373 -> 4.66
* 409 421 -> 6.79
